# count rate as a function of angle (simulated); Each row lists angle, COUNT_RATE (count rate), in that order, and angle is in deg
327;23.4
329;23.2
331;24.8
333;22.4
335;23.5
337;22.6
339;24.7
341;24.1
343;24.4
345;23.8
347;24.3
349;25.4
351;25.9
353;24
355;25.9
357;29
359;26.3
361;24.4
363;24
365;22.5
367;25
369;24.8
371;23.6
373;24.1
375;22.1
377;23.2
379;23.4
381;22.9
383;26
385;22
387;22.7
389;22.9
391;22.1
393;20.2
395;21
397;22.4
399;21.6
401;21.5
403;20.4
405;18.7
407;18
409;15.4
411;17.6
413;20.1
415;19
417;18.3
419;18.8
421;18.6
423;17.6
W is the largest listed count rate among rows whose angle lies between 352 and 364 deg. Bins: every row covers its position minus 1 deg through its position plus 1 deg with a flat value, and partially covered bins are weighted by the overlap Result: 29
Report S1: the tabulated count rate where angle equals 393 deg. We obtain 20.2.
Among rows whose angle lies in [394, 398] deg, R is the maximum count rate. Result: 22.4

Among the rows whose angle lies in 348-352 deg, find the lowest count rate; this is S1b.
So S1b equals 25.4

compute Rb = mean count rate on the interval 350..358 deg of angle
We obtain 26.2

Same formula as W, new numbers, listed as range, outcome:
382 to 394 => 26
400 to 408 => 21.5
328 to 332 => 24.8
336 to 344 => 24.7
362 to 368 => 25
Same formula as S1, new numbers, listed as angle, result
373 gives 24.1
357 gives 29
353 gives 24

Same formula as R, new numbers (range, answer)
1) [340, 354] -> 25.9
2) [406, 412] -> 18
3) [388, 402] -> 22.9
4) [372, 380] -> 24.1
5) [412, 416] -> 20.1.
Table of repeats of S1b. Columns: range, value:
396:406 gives 18.7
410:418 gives 17.6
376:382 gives 22.9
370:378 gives 22.1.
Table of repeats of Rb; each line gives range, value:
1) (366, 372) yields 24.5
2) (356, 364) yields 25.9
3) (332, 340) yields 23.3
